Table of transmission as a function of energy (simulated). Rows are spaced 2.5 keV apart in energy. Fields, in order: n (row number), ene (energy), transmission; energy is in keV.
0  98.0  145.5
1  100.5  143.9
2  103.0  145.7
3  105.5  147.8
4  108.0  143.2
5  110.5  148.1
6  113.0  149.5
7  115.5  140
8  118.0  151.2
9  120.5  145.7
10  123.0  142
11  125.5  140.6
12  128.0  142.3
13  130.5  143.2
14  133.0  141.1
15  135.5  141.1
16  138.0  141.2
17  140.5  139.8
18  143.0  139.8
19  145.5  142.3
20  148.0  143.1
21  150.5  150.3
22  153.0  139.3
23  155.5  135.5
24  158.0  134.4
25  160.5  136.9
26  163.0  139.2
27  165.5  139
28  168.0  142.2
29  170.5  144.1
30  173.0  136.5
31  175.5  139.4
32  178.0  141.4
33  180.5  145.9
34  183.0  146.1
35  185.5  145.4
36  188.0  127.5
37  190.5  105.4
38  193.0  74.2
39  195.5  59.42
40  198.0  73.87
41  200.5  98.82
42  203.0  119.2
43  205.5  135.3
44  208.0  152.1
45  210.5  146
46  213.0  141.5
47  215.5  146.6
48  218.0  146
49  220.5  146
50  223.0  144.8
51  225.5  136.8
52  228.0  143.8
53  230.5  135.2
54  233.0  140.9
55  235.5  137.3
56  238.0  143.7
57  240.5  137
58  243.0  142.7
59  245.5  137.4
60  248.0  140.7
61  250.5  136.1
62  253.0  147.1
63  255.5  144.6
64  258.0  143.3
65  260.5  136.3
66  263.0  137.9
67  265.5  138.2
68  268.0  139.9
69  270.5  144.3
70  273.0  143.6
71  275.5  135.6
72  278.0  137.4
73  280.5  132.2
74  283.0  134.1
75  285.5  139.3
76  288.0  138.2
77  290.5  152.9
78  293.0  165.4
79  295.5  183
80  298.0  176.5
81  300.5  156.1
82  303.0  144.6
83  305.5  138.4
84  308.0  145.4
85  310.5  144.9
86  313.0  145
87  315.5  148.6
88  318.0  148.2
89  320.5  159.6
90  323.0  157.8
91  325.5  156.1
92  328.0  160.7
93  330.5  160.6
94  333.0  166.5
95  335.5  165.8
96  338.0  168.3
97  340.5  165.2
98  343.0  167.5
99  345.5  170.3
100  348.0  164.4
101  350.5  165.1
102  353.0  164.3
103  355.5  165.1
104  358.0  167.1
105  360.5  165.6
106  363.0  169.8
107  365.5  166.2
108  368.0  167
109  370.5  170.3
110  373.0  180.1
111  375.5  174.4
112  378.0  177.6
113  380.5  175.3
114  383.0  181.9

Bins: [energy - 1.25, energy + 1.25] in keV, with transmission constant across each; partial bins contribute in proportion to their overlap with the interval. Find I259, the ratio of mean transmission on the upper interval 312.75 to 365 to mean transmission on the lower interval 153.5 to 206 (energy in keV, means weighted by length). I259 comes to 1.3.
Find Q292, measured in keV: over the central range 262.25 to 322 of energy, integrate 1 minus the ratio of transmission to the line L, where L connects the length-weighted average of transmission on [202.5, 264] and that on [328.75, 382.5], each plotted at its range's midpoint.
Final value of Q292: 2.8 keV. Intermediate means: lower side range 141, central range 147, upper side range 169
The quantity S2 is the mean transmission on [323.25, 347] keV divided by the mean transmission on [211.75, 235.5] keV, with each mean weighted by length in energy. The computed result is 1.2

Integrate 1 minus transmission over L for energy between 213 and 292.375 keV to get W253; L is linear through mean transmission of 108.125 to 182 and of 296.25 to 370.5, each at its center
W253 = 6.0 keV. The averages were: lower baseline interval 142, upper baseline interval 160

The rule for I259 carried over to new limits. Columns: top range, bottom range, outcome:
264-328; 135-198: 1.13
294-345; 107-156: 1.11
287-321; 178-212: 1.29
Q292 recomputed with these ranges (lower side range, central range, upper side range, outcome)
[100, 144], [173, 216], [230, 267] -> 5.52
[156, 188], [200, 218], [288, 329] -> 0.96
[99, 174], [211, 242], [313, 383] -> 2.11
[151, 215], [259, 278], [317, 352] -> 1.09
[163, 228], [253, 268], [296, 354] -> 0.37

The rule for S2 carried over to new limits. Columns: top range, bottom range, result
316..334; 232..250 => 1.13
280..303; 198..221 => 1.15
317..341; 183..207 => 1.50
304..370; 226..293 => 1.14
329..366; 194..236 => 1.29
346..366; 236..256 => 1.18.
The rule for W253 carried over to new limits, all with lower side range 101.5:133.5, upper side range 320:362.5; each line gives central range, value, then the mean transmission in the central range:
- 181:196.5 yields 3.97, 112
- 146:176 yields 1.71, 140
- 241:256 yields 1.45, 141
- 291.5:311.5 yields 0.48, 157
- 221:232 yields 0.98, 141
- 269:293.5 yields 2.69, 142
